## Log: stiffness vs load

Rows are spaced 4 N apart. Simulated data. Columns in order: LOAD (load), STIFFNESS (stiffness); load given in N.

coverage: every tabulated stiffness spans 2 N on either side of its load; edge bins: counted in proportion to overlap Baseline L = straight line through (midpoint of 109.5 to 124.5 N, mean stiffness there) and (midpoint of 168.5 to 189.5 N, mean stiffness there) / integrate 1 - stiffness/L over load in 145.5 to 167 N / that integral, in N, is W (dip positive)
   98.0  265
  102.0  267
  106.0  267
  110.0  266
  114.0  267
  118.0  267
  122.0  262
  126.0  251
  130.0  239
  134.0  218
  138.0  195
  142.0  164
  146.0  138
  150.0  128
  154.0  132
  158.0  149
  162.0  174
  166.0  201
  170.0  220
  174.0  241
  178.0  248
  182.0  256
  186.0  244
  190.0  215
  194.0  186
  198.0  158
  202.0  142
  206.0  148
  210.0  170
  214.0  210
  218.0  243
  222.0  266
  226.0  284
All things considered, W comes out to 8.3 N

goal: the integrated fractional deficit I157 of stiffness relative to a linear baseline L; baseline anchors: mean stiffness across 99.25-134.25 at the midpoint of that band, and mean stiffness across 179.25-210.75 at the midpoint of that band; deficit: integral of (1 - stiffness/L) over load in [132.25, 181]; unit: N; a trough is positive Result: 8.1 N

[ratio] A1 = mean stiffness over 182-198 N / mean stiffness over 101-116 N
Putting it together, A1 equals 0.80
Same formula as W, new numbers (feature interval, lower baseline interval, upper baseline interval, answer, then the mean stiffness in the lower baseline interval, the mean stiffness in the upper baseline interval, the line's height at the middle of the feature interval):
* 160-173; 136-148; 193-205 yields -3.1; 166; 159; 163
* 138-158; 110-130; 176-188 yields 8.5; 260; 249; 255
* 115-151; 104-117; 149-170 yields 1.9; 267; 164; 220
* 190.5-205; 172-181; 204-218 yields 3.0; 246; 186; 209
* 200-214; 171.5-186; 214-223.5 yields 4.8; 247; 245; 245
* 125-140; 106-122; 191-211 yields 1.3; 266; 163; 244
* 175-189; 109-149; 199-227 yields -2.3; 223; 204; 211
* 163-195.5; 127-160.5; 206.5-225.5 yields -4.8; 173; 221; 197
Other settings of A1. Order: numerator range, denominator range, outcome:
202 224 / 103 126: 0.76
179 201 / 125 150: 1.09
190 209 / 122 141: 0.73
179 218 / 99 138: 0.77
